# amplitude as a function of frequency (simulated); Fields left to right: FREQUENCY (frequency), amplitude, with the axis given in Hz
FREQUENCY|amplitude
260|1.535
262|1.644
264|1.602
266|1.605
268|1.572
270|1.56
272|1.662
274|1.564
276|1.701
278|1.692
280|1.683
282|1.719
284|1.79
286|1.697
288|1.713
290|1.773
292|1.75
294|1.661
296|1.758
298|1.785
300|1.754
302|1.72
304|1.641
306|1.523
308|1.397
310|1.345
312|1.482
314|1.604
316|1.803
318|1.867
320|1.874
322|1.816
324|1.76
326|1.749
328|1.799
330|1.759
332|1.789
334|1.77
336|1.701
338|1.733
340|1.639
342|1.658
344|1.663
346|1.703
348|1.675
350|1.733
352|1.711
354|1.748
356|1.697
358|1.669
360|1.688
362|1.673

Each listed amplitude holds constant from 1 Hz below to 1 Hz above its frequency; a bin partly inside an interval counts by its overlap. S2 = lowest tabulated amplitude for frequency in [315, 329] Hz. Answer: 1.749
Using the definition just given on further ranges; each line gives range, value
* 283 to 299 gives 1.661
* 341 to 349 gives 1.658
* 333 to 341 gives 1.639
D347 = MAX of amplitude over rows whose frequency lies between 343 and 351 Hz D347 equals 1.733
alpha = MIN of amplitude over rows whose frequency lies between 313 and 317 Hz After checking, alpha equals 1.604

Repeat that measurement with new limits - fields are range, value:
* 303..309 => 1.397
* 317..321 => 1.867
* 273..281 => 1.564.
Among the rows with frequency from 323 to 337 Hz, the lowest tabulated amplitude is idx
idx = 1.701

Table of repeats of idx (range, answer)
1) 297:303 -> 1.72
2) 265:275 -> 1.56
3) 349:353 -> 1.711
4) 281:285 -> 1.719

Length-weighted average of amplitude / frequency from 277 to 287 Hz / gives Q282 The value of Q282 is 1.72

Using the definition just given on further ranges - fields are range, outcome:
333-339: 1.73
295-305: 1.73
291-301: 1.74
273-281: 1.66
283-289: 1.73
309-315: 1.48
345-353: 1.71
